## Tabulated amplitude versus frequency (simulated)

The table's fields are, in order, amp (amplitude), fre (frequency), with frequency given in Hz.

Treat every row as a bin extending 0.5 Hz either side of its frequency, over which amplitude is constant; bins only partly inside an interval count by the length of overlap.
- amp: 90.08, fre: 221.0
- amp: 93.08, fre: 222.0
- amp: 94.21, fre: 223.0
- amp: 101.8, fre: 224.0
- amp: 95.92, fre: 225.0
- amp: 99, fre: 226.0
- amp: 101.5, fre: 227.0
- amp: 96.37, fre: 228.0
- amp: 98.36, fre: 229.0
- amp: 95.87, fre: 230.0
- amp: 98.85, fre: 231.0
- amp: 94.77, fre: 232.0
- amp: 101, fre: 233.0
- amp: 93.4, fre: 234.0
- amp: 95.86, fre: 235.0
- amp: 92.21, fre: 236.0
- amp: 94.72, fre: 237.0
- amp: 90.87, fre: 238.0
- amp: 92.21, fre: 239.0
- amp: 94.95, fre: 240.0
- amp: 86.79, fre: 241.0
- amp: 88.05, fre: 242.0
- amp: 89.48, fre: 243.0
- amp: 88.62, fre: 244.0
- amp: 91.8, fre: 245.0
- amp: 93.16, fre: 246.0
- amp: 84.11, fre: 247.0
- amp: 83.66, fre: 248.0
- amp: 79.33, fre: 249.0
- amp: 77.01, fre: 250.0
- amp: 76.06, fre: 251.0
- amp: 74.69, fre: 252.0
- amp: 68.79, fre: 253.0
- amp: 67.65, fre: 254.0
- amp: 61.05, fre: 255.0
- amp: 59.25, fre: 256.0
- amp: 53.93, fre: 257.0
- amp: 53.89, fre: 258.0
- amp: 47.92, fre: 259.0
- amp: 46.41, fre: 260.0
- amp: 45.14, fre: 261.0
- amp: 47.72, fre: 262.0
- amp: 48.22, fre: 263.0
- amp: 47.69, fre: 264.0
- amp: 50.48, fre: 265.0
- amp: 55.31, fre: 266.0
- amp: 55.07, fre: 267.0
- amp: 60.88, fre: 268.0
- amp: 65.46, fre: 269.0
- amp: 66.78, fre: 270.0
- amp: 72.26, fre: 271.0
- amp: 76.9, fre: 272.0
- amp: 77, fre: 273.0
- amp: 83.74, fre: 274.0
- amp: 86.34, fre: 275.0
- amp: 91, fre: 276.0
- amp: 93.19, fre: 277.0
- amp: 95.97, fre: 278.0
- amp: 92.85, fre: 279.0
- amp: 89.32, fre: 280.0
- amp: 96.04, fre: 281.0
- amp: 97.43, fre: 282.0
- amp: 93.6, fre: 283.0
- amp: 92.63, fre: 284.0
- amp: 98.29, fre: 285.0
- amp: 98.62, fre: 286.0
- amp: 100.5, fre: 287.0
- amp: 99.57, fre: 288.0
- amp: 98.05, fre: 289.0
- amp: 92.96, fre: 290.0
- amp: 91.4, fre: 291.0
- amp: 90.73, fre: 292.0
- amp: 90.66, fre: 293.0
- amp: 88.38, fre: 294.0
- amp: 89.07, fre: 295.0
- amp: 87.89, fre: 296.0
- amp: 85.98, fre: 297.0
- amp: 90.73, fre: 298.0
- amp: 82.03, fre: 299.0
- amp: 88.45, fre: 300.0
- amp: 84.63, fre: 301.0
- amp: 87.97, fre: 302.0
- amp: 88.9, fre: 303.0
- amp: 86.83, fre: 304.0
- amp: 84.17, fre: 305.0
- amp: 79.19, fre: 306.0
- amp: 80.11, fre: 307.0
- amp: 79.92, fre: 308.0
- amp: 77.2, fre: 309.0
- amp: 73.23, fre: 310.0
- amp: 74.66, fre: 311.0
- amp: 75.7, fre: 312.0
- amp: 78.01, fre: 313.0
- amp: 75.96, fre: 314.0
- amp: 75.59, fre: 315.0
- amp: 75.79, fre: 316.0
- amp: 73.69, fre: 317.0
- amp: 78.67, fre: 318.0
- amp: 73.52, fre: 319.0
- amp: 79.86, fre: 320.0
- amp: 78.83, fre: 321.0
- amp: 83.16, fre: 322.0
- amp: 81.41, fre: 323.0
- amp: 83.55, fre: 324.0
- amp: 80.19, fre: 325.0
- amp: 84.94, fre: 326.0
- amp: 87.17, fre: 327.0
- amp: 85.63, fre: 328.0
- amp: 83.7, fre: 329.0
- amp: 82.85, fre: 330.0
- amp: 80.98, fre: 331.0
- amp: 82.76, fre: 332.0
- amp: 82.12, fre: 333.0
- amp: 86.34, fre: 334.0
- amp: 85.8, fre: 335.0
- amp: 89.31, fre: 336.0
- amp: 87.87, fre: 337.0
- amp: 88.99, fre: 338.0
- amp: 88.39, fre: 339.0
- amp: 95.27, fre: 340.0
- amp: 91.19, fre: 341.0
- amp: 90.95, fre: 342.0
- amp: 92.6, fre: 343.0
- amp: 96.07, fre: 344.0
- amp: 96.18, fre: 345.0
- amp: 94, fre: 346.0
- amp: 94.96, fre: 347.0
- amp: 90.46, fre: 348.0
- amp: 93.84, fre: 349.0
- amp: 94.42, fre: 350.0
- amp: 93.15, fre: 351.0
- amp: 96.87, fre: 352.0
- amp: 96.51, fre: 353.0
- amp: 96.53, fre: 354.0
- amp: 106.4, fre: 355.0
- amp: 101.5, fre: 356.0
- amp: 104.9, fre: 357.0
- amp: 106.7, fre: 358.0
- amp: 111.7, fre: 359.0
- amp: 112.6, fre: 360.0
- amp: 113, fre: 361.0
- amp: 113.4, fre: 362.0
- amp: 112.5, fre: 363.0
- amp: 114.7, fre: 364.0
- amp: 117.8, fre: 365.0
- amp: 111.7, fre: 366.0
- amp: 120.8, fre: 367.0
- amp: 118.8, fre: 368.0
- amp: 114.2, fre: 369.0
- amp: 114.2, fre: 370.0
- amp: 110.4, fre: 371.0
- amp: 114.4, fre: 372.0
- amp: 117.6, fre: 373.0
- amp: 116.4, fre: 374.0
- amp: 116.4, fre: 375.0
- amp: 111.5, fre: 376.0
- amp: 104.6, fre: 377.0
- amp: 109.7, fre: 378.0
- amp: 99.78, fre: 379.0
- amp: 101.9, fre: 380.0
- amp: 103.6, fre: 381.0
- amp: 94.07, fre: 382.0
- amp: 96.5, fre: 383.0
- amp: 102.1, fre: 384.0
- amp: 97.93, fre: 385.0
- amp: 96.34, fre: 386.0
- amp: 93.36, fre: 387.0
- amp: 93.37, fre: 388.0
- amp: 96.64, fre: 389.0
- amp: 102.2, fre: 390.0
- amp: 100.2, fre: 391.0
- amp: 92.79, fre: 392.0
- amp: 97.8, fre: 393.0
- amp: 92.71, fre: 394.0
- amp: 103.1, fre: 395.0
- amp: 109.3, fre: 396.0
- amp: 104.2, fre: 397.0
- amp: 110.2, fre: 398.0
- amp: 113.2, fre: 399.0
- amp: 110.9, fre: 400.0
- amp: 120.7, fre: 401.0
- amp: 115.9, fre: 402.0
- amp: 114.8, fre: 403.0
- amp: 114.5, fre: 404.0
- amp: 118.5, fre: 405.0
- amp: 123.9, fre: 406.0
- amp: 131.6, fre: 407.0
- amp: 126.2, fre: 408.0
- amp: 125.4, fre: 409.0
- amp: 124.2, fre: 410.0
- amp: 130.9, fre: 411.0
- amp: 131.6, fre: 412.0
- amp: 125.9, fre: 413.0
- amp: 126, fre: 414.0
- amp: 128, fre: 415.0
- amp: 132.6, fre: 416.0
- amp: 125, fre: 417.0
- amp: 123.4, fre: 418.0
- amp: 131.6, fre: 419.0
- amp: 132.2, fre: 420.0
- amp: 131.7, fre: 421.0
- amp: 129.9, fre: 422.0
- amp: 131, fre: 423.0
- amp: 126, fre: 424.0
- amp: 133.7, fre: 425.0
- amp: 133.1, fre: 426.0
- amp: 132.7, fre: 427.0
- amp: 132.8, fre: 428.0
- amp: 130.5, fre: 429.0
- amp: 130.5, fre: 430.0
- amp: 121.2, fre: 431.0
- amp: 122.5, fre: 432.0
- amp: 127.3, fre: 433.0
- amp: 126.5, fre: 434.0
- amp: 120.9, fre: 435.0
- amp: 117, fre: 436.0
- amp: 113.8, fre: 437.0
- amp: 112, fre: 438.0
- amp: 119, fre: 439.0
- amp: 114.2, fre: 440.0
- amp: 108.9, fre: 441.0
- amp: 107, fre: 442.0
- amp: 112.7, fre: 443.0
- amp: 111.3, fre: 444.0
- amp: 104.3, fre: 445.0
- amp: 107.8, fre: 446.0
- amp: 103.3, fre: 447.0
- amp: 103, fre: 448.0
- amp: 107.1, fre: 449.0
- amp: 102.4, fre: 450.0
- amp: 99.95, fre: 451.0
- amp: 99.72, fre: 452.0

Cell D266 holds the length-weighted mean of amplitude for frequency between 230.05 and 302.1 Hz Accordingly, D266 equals 81.3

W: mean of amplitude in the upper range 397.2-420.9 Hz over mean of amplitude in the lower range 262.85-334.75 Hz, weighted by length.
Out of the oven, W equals 1.5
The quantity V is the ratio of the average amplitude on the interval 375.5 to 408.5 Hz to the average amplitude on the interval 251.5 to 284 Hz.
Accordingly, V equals 1.52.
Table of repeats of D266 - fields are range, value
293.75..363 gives 88.3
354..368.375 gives 111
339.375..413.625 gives 107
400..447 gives 123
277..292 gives 95.3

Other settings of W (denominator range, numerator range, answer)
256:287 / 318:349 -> 1.19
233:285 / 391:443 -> 1.56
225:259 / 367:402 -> 1.24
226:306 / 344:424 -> 1.34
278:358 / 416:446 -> 1.39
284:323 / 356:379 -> 1.33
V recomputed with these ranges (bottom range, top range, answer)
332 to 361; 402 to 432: 1.34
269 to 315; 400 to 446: 1.42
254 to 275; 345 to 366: 1.73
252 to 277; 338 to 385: 1.65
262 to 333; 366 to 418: 1.37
